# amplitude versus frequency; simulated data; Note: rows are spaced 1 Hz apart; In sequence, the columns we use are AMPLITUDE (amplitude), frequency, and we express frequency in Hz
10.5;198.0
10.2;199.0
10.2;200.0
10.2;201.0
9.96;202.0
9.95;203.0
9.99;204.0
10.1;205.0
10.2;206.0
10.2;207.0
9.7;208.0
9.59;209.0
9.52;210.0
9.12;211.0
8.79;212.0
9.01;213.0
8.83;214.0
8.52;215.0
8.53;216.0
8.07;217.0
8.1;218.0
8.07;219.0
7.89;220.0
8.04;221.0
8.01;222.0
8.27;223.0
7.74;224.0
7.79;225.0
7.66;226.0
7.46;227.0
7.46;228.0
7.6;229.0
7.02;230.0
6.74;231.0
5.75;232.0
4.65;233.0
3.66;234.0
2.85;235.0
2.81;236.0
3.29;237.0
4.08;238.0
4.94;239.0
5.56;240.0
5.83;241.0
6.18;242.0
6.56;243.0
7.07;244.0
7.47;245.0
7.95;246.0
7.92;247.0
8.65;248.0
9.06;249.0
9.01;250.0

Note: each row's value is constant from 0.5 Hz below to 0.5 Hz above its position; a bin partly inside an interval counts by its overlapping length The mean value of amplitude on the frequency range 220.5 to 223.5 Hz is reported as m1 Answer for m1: 8.11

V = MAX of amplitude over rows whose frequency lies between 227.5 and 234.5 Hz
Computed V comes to 7.6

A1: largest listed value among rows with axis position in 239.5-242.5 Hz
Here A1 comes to 6.18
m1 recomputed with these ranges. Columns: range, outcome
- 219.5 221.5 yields 7.96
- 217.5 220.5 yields 8.02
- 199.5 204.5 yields 10.1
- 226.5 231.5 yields 7.26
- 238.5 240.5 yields 5.25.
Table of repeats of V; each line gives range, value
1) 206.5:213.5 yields 10.2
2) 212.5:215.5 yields 9.01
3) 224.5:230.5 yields 7.79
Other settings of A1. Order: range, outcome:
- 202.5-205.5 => 10.1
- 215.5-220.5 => 8.53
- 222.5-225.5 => 8.27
